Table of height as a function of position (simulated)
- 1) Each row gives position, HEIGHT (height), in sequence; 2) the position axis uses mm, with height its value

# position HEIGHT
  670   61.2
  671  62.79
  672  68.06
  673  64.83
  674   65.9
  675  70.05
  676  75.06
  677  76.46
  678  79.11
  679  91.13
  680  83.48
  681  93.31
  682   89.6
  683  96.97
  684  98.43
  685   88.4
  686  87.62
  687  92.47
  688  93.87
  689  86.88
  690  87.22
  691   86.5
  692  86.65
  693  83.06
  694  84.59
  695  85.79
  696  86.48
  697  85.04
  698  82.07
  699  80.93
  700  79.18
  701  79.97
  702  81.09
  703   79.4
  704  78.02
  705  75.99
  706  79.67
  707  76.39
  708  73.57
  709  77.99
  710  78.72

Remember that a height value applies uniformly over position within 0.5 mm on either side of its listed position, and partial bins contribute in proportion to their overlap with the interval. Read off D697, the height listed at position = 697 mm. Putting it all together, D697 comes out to 85.04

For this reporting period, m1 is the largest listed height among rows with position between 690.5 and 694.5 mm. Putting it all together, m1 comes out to 86.65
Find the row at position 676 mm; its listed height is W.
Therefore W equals 75.06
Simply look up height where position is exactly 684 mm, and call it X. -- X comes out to 98.43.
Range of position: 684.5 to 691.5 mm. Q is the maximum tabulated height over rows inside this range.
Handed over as 93.87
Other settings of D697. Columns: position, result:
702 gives 81.09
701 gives 79.97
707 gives 76.39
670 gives 61.2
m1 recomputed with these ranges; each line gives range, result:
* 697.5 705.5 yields 82.07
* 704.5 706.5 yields 79.67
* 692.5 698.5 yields 86.48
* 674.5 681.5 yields 93.31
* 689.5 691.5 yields 87.22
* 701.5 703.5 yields 81.09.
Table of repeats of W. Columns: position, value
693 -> 83.06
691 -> 86.5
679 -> 91.13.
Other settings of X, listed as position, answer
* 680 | 83.48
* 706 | 79.67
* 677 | 76.46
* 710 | 78.72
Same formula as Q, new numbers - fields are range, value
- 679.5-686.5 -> 98.43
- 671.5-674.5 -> 68.06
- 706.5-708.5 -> 76.39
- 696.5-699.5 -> 85.04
